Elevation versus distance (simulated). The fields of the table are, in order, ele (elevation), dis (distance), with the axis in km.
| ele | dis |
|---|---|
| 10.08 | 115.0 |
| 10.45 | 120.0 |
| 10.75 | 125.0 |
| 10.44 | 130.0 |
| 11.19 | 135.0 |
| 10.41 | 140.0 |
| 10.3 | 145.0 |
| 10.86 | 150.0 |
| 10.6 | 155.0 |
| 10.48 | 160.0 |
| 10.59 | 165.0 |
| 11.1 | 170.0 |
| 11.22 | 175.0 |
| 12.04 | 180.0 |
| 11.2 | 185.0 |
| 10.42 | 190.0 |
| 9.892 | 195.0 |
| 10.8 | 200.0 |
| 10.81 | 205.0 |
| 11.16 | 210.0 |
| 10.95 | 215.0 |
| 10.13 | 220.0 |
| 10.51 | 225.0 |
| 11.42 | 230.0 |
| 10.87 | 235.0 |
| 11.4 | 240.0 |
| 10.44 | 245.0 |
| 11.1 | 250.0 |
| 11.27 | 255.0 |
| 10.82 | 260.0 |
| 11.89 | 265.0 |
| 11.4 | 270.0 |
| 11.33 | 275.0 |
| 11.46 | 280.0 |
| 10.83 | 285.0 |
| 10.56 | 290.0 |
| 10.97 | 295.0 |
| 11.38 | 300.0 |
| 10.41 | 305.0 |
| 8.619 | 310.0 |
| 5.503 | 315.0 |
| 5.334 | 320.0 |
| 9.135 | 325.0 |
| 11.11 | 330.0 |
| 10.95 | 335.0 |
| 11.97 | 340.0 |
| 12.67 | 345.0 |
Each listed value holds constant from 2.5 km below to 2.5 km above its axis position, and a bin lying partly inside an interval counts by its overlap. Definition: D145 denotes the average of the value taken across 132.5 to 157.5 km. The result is 10.7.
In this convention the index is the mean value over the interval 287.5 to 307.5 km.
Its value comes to 10.8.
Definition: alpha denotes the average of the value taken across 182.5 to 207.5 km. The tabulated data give 10.6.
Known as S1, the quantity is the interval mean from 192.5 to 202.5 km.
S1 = 10.3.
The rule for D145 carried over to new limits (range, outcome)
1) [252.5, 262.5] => 11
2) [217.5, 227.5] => 10.3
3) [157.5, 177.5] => 10.8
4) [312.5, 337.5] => 8.41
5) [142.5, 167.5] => 10.6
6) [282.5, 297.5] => 10.8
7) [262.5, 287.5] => 11.4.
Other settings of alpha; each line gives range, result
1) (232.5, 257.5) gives 11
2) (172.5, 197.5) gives 11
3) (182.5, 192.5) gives 10.8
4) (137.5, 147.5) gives 10.4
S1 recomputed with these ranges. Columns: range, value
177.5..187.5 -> 11.6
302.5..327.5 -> 7.8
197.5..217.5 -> 10.9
